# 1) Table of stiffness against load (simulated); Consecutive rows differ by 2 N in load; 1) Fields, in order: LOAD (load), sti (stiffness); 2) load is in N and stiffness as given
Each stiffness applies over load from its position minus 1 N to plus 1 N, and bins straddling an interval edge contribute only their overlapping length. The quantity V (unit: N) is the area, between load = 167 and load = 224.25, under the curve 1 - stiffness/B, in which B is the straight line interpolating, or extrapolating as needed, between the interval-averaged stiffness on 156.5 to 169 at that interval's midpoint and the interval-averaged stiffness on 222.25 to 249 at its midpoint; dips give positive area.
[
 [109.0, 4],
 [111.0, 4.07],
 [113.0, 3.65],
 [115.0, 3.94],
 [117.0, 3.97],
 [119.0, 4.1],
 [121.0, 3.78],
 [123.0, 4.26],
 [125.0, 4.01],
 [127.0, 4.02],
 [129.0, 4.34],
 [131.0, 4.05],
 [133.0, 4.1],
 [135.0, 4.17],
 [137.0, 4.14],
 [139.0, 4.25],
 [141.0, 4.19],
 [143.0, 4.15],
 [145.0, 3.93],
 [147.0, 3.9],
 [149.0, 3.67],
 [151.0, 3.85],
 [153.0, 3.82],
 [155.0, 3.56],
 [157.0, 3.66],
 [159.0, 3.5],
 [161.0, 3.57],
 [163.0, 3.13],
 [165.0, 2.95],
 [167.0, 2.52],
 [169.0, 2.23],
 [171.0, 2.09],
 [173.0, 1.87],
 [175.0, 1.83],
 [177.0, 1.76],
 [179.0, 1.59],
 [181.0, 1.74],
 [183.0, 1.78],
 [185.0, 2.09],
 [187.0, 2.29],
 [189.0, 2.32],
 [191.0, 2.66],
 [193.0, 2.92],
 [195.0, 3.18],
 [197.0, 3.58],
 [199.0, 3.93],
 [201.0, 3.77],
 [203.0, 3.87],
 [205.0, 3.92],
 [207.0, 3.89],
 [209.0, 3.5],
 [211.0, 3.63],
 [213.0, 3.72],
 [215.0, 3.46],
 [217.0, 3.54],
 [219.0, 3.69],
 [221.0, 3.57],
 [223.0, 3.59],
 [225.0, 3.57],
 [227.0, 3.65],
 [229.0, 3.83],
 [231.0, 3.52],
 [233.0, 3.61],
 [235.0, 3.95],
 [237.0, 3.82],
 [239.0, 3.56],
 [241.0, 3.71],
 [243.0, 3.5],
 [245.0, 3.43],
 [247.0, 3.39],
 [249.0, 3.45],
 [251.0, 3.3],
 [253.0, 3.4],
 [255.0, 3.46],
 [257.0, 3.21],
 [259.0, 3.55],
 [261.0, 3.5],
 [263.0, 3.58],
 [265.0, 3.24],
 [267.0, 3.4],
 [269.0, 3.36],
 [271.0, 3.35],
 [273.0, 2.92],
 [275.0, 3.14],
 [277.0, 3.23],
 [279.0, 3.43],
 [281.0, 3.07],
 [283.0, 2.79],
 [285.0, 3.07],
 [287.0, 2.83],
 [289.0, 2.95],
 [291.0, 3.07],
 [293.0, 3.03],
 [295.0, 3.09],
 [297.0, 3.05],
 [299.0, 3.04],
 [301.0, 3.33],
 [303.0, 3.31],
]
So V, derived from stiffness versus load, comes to 7.59 N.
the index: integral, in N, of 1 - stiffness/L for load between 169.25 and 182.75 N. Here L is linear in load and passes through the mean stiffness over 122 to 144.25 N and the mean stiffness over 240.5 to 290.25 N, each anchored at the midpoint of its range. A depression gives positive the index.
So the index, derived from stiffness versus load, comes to 7.1 N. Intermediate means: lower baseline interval 4.15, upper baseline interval 3.29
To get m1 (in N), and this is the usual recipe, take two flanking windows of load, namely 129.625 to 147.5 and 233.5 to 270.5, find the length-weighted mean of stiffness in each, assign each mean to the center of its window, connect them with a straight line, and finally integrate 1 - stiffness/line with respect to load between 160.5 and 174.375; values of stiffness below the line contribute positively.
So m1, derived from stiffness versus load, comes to 4.9 N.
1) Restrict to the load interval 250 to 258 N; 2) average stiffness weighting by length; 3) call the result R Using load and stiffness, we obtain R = 3.34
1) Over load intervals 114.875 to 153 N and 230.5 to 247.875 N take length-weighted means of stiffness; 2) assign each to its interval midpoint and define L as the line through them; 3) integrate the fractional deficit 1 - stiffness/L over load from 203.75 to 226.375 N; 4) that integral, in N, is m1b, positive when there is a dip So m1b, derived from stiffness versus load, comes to 0.4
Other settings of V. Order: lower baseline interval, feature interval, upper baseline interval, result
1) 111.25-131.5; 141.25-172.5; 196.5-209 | 4.5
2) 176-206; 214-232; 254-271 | -3.3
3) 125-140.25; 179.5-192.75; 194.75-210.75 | 5.7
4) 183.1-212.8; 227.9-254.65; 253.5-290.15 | -2.9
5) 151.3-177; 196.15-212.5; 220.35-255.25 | -2.5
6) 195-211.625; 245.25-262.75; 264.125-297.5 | -0.5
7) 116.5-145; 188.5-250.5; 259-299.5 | -0.2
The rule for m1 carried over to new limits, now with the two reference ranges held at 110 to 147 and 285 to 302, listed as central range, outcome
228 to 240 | -1.1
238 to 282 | -1.6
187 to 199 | 2.3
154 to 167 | 1.8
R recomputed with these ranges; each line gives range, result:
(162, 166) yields 3.04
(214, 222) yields 3.57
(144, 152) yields 3.84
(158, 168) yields 3.13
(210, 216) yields 3.6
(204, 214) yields 3.73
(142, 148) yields 3.99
